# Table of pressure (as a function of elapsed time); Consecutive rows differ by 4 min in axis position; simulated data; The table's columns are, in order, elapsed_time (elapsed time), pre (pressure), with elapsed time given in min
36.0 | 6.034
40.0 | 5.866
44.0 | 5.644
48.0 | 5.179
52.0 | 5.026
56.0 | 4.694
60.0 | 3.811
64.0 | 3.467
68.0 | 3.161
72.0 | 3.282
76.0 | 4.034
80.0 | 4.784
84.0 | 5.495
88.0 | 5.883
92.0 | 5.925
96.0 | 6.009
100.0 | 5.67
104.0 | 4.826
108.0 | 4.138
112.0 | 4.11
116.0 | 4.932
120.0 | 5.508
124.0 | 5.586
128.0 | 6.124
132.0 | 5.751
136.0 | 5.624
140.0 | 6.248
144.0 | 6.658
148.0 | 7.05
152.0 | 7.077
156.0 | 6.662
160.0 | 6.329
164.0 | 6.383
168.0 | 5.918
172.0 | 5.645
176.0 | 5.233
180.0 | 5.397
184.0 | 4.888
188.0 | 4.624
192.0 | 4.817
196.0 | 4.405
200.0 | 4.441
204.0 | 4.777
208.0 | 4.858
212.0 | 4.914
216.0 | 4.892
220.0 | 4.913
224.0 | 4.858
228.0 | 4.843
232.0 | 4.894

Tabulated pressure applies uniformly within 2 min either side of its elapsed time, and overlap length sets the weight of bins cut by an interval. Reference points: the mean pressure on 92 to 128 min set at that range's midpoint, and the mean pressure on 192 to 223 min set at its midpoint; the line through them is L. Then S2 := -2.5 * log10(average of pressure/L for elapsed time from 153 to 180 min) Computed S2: -0.21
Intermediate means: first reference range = 5.2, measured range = 6.02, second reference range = 4.75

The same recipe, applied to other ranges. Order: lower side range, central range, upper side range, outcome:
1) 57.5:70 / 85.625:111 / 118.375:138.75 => -0.15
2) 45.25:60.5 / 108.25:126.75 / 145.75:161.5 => 0.22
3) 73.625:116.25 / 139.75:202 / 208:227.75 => -0.16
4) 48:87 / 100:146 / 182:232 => -0.21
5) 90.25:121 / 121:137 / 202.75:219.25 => -0.14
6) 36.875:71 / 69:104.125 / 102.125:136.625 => -0.04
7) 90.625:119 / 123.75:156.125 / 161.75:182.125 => -0.17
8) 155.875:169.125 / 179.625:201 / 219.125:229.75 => 0.20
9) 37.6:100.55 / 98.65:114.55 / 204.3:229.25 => 0.05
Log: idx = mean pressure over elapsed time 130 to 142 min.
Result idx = 5.87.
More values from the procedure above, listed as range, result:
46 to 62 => 4.68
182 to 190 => 4.76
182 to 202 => 4.63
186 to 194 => 4.72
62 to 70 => 3.31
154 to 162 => 6.5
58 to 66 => 3.64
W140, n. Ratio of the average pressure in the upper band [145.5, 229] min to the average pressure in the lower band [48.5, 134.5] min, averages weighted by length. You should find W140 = 1.11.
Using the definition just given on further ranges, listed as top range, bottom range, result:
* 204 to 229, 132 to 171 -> 0.76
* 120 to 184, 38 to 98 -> 1.26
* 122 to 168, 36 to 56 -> 1.16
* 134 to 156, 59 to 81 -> 1.76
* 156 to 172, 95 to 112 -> 1.24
